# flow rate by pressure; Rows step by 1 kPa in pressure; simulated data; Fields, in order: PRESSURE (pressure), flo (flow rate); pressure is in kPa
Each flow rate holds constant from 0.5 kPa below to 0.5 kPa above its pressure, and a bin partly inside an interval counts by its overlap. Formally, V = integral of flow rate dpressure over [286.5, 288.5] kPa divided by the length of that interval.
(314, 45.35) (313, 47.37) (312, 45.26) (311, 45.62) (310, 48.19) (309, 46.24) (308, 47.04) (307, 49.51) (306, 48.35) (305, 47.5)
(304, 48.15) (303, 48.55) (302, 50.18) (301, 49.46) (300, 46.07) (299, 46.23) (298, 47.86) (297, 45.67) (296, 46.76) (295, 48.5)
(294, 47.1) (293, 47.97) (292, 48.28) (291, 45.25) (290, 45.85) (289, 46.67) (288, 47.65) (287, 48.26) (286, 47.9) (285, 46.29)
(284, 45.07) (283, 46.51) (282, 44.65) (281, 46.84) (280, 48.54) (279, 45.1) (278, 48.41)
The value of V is 48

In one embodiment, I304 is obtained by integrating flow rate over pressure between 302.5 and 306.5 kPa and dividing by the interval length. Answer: 48.1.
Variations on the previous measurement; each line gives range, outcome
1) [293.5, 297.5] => 47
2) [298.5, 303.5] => 48.1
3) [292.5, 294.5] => 47.5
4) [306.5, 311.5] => 47.3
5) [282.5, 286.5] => 46.4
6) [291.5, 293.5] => 48.1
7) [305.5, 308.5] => 48.3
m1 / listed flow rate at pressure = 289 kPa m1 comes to 46.67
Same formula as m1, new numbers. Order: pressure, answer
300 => 46.07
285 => 46.29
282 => 44.65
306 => 48.35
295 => 48.5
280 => 48.54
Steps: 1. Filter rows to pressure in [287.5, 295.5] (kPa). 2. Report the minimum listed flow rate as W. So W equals 45.25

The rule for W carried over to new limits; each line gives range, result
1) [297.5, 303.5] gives 46.07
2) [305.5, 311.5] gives 45.62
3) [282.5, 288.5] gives 45.07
